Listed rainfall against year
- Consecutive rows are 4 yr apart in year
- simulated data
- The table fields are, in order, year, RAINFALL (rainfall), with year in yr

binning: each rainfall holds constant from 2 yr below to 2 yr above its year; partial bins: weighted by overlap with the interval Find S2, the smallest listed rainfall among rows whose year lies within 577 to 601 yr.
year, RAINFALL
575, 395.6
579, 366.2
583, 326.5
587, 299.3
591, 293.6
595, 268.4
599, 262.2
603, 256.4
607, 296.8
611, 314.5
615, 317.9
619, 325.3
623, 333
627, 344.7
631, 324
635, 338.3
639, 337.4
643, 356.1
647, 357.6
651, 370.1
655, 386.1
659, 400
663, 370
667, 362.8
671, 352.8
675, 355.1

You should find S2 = 262.2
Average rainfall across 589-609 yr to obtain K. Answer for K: 275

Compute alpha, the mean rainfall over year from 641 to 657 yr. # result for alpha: 367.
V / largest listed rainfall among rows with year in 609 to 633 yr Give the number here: 344.7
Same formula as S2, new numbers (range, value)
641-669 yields 356.1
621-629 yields 333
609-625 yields 314.5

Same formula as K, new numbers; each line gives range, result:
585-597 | 287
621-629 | 339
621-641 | 335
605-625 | 318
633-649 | 347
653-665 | 385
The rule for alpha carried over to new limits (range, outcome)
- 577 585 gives 346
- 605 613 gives 306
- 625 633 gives 334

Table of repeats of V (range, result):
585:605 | 299.3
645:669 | 400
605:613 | 314.5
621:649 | 357.6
